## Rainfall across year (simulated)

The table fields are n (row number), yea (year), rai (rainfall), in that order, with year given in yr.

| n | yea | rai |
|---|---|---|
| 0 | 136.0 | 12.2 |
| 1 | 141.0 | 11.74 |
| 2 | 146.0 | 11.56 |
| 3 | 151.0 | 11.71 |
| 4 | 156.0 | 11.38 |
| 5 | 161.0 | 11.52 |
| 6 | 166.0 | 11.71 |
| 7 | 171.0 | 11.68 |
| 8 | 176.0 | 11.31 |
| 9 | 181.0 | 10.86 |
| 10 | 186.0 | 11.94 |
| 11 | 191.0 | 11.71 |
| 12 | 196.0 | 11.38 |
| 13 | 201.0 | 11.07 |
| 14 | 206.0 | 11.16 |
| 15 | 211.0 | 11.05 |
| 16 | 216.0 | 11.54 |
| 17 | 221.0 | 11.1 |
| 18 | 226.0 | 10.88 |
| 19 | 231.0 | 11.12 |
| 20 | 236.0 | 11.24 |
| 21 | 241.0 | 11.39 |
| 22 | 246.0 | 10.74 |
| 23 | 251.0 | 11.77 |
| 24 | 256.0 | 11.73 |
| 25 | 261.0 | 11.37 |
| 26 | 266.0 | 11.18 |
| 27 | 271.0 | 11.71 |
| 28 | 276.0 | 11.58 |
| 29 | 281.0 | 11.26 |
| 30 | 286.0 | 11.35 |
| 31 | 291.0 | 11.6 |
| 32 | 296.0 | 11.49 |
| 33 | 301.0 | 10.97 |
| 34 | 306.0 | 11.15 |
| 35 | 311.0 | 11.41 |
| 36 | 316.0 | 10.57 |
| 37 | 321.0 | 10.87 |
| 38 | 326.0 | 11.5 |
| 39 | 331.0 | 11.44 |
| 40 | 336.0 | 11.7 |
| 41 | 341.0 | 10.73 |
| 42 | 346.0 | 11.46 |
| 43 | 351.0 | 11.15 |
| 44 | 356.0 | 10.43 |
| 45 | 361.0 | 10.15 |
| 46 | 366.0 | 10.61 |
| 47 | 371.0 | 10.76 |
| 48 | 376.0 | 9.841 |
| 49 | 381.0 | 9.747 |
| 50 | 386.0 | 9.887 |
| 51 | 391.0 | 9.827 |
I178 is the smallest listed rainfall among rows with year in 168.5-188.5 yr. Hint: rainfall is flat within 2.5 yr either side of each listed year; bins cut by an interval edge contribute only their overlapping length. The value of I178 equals 10.86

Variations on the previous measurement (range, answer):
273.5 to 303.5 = 10.97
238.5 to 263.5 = 10.74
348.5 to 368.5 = 10.15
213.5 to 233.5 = 10.88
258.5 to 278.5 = 11.18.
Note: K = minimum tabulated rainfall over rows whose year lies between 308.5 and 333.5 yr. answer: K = 10.57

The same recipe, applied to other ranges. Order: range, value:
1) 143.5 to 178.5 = 11.31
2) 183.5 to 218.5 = 11.05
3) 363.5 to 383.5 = 9.747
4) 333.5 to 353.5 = 10.73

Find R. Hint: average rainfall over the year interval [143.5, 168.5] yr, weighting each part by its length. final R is 11.6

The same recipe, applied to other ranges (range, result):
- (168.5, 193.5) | 11.5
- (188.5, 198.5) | 11.5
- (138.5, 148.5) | 11.7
